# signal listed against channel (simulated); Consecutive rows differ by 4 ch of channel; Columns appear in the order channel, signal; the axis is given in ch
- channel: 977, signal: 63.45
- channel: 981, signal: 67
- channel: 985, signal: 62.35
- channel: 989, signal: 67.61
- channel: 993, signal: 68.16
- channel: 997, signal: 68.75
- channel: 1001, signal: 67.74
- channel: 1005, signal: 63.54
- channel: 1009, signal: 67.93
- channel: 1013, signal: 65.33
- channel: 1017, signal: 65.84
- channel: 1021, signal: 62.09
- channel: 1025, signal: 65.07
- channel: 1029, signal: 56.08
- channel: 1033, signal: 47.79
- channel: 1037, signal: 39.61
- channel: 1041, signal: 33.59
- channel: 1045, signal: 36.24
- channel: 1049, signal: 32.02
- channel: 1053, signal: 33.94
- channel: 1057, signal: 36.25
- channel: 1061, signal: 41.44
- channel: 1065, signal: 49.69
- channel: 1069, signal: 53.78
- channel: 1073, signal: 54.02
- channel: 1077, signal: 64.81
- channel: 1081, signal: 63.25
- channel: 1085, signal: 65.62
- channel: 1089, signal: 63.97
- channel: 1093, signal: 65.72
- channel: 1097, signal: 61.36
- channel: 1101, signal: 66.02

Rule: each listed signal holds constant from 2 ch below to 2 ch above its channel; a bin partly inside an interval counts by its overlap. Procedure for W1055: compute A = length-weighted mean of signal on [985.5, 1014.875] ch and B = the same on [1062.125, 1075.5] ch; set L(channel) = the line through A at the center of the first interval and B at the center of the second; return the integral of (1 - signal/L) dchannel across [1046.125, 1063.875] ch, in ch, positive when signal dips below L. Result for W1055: 5.94 ch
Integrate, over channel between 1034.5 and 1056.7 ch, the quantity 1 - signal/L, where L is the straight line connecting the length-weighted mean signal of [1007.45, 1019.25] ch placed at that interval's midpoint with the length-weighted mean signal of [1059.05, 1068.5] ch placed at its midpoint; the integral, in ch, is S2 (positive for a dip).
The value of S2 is 7.6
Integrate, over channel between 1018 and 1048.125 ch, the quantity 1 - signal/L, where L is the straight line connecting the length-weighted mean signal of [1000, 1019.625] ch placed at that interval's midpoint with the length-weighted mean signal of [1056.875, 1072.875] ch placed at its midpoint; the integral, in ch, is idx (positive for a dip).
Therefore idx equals 5.2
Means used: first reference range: 65.9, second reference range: 47.4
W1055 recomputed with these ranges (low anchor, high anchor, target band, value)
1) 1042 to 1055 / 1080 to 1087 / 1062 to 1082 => -0.50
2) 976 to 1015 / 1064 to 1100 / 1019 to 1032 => 0.86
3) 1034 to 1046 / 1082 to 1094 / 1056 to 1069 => 1.51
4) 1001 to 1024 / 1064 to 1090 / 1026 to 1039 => 2.94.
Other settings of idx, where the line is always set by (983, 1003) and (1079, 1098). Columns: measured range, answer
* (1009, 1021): 0.16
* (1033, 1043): 4.08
